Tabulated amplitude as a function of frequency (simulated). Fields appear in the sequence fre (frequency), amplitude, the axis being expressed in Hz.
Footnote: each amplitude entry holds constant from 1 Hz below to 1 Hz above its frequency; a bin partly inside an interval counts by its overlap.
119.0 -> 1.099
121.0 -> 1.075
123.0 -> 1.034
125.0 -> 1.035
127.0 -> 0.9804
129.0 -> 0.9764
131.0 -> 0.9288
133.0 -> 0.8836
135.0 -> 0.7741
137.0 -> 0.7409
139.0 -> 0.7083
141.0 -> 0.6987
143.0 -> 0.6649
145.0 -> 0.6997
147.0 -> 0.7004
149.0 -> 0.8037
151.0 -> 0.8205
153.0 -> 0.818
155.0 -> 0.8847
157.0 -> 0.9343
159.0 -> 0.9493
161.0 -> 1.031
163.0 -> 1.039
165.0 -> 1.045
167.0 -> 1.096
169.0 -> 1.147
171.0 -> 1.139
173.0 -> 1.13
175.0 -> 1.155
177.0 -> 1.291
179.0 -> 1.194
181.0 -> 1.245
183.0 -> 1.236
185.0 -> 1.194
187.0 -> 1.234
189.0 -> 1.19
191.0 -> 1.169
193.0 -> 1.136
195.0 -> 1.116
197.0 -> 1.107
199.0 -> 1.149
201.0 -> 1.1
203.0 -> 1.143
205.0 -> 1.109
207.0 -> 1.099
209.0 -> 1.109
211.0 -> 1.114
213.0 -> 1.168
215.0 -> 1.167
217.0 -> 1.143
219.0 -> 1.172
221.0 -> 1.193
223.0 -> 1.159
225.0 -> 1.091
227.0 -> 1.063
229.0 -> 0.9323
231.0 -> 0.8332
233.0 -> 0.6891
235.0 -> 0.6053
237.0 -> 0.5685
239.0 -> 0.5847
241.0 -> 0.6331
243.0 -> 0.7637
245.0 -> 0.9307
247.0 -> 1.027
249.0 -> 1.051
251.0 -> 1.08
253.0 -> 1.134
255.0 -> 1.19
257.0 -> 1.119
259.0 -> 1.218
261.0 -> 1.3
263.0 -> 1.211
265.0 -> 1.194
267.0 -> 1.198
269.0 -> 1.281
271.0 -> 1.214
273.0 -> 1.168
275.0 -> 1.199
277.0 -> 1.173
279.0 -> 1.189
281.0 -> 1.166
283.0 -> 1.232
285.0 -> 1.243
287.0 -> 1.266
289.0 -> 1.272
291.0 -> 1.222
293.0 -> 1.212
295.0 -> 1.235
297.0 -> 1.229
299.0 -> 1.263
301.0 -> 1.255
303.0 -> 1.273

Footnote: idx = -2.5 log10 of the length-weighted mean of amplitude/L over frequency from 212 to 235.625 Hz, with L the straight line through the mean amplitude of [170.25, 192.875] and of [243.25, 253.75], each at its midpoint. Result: 0.07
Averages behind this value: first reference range 1.2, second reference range 1.02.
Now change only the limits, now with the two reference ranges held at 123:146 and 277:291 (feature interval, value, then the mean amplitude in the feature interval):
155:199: -0.19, 1.13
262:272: -0.04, 1.22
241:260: 0.10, 1.03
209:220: -0.10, 1.15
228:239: 0.46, 0.713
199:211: -0.10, 1.12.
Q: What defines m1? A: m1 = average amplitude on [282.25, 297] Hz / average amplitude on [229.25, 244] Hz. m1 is 1.8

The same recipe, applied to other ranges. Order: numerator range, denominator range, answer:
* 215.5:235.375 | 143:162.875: 1.18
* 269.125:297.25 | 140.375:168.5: 1.39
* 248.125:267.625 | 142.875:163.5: 1.37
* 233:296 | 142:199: 1.04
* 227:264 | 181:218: 0.82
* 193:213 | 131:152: 1.48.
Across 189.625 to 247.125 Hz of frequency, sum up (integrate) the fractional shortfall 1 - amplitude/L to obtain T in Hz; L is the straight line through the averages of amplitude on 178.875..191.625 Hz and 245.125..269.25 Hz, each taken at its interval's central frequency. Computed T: 8.9 Hz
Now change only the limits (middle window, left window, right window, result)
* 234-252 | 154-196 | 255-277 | 5.8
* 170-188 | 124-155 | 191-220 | -3.5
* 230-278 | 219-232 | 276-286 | 5.1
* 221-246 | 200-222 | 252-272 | 7.1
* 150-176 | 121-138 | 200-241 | -1.7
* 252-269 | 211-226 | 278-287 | -0.1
